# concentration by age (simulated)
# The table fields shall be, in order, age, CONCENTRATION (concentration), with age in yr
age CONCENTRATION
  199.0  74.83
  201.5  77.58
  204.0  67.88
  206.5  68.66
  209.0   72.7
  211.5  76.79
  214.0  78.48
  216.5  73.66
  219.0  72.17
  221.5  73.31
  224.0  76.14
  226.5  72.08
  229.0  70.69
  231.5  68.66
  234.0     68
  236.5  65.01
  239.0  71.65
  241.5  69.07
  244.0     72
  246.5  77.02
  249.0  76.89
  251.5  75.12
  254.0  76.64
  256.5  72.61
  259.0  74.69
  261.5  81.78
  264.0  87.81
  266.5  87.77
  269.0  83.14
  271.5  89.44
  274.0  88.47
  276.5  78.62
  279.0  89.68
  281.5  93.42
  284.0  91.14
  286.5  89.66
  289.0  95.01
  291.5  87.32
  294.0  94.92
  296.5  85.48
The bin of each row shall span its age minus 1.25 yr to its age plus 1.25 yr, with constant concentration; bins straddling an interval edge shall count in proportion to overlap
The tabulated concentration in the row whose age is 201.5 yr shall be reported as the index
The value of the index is 77.58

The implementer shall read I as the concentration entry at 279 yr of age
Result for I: 89.68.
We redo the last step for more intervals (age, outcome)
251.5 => 75.12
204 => 67.88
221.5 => 73.31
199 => 74.83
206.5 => 68.66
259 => 74.69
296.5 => 85.48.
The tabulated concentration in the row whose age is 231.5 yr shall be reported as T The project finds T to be 68.66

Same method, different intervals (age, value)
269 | 83.14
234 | 68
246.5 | 77.02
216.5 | 73.66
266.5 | 87.77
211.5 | 76.79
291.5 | 87.32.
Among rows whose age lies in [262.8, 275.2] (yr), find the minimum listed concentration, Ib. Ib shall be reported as 83.14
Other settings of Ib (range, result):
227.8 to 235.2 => 68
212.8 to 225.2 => 72.17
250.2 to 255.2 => 75.12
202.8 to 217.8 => 67.88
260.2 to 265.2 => 81.78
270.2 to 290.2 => 78.62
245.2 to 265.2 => 72.61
